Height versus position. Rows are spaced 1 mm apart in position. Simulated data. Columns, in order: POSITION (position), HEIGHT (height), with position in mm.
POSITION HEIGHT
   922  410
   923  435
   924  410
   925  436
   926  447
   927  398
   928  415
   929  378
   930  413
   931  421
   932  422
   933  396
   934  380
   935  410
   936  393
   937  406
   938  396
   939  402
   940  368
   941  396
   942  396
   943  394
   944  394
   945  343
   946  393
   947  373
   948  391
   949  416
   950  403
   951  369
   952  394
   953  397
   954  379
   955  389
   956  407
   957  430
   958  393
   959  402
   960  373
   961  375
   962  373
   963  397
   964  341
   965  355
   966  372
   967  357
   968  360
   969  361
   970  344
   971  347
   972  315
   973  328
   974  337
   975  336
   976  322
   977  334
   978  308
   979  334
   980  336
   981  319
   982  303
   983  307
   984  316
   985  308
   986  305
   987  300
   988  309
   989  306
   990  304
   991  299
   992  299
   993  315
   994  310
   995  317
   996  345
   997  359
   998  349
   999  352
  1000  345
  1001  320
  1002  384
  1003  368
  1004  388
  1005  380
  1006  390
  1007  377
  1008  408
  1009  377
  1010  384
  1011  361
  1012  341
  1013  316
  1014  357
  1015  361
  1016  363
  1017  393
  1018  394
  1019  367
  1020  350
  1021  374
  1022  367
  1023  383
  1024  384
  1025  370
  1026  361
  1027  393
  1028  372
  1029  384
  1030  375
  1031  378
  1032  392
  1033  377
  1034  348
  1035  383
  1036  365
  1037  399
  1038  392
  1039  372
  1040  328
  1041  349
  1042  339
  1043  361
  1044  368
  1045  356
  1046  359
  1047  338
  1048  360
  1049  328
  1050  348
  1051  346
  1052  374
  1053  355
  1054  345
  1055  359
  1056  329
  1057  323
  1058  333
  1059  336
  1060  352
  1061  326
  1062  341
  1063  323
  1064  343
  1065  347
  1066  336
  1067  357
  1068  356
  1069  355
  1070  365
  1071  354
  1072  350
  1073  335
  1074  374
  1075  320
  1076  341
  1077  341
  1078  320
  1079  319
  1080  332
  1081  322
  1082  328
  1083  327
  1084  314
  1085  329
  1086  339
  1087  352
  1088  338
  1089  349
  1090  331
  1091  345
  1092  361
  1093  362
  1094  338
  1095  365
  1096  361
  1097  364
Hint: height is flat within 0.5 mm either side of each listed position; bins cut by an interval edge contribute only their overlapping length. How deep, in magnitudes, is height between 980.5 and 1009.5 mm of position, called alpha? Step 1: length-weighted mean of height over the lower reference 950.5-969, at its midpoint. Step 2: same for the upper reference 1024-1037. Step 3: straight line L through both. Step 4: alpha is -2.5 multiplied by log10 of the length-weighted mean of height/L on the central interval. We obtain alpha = 0.127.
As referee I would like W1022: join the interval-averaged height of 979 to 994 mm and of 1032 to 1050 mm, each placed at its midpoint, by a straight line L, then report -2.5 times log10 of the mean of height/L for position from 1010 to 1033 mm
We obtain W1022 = -0.08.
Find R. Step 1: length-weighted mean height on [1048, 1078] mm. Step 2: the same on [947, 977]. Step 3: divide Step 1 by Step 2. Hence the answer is 0.9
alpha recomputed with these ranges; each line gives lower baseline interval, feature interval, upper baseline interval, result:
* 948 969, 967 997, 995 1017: 0.158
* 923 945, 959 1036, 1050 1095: 0.067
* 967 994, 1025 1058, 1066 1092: -0.087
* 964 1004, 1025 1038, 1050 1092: -0.125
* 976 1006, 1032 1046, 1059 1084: -0.093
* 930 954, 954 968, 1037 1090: 0.014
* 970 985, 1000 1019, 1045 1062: -0.112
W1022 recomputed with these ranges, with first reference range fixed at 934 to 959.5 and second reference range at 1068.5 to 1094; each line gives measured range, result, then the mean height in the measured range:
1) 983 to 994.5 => 0.22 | 306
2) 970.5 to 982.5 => 0.17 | 327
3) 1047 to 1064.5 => 0.02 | 342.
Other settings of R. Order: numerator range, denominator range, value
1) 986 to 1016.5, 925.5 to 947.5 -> 0.87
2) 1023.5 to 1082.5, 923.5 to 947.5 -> 0.88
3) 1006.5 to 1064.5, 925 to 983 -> 0.96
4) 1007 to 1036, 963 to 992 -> 1.13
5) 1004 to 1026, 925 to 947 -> 0.93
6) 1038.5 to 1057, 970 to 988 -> 1.09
